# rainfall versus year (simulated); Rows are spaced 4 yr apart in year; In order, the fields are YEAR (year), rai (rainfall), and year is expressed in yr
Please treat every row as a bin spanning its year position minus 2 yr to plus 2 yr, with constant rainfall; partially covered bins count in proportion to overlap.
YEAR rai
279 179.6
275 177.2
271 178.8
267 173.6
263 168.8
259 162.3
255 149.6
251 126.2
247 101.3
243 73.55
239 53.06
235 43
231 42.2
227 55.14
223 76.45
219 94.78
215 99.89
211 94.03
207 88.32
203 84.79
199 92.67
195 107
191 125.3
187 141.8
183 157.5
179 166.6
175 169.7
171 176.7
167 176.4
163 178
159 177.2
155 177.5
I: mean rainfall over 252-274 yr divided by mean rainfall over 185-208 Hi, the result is 1.5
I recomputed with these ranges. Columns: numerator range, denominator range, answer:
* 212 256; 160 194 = 0.51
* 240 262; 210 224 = 1.32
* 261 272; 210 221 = 1.80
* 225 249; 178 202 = 0.48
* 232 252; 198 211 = 0.84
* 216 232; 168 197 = 0.47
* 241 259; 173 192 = 0.77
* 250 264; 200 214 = 1.69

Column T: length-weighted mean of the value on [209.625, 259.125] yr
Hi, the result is 87.3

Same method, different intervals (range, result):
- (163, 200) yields 149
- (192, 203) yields 99.4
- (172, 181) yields 169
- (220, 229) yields 69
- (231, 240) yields 46.2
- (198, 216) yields 91.5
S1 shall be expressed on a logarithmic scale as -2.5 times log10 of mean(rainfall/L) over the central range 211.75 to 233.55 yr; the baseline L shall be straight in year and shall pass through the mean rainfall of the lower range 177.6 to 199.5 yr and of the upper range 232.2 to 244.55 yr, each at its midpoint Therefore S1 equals 0.10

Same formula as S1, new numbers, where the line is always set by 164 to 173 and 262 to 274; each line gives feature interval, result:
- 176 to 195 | 0.22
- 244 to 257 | 0.39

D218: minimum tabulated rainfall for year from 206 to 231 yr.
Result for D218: 42.2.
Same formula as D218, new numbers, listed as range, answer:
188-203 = 84.79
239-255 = 53.06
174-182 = 166.6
